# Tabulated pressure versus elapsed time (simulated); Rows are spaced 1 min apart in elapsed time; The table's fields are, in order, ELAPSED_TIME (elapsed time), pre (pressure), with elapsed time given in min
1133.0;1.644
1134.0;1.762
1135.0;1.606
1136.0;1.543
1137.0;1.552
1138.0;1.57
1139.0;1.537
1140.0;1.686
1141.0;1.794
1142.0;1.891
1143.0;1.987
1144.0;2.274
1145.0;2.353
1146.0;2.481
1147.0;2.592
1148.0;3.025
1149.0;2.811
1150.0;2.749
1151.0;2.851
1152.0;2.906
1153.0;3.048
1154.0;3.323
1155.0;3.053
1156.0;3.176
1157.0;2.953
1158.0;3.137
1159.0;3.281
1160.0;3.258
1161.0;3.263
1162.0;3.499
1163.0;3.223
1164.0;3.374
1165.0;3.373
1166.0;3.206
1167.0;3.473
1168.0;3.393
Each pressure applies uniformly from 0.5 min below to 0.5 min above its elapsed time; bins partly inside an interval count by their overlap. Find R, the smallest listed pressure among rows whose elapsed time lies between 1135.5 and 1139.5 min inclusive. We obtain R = 1.537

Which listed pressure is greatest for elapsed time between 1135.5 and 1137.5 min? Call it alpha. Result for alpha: 1.552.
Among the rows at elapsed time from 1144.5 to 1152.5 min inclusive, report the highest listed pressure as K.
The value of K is 3.025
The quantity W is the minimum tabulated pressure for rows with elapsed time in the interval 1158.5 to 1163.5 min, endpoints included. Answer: 3.223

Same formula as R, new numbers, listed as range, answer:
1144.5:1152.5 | 2.353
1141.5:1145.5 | 1.891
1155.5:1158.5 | 2.953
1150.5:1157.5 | 2.851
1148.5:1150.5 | 2.749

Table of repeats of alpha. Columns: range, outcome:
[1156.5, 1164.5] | 3.499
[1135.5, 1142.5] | 1.891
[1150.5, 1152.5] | 2.906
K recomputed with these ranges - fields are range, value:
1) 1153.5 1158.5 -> 3.323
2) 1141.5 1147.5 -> 2.592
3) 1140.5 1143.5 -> 1.987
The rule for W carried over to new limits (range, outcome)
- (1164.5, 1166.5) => 3.206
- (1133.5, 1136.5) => 1.543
